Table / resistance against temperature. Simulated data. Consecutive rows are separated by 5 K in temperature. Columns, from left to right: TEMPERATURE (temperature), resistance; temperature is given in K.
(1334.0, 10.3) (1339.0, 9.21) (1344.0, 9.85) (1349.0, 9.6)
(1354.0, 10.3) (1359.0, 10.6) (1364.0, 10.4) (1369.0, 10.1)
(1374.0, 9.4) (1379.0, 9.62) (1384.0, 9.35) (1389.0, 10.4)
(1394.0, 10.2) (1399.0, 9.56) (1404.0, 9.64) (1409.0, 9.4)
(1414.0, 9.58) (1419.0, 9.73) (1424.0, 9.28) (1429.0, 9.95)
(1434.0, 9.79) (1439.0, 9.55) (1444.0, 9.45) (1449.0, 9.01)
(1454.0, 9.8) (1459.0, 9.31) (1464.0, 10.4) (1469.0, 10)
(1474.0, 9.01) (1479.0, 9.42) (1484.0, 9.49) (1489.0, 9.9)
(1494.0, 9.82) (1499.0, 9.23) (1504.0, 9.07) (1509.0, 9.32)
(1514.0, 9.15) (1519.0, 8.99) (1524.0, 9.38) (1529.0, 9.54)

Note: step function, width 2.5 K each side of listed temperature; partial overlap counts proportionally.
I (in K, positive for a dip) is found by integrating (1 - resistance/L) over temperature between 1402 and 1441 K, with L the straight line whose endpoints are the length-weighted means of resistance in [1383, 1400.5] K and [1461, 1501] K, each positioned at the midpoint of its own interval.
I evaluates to 0.92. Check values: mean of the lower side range 9.94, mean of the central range 9.62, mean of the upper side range 9.66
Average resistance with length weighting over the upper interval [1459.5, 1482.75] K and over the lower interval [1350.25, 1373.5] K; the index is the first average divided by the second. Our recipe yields 0.94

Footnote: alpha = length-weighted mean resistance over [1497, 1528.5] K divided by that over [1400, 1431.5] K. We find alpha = 0.96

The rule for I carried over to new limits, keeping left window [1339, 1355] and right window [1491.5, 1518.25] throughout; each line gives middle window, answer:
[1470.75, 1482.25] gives 0.12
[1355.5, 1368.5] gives -0.93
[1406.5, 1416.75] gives 0.09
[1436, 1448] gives 0.04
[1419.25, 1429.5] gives -0.04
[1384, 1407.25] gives -0.59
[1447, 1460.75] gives 0.09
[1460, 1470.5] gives -0.75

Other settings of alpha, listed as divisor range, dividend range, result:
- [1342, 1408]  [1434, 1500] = 0.97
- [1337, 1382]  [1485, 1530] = 0.95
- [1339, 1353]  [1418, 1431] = 0.99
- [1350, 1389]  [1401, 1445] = 0.96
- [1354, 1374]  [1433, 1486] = 0.93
